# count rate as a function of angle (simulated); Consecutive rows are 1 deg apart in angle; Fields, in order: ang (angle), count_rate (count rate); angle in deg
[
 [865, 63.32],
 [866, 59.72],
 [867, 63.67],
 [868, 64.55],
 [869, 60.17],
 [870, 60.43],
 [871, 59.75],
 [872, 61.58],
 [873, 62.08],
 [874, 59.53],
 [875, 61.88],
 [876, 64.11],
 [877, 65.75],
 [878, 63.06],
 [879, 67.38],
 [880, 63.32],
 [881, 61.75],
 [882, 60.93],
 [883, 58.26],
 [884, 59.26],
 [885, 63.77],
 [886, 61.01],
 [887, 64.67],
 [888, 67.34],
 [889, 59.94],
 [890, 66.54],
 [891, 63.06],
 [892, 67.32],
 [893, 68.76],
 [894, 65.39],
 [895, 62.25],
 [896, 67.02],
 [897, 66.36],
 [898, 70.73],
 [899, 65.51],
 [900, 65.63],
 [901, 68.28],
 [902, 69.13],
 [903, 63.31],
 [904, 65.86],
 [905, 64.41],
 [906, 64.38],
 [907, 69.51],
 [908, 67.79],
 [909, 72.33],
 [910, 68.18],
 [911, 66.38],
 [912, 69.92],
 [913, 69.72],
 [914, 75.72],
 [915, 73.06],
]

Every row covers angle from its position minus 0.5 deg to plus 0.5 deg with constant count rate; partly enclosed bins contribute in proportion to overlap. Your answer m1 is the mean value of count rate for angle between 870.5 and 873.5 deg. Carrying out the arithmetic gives 61.1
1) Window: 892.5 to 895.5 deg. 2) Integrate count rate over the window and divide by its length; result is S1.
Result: 65.5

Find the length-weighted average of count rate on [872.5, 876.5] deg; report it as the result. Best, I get 61.9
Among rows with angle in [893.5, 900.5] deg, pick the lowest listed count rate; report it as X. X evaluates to 62.25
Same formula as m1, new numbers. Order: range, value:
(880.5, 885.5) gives 60.8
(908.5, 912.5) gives 69.2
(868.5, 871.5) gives 60.1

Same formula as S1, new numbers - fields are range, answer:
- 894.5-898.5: 66.6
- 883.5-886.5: 61.3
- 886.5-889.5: 64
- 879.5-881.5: 62.5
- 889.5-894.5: 66.2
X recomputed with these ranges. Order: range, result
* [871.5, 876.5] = 59.53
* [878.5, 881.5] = 61.75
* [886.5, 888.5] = 64.67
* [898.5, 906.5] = 63.31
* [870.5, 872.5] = 59.75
